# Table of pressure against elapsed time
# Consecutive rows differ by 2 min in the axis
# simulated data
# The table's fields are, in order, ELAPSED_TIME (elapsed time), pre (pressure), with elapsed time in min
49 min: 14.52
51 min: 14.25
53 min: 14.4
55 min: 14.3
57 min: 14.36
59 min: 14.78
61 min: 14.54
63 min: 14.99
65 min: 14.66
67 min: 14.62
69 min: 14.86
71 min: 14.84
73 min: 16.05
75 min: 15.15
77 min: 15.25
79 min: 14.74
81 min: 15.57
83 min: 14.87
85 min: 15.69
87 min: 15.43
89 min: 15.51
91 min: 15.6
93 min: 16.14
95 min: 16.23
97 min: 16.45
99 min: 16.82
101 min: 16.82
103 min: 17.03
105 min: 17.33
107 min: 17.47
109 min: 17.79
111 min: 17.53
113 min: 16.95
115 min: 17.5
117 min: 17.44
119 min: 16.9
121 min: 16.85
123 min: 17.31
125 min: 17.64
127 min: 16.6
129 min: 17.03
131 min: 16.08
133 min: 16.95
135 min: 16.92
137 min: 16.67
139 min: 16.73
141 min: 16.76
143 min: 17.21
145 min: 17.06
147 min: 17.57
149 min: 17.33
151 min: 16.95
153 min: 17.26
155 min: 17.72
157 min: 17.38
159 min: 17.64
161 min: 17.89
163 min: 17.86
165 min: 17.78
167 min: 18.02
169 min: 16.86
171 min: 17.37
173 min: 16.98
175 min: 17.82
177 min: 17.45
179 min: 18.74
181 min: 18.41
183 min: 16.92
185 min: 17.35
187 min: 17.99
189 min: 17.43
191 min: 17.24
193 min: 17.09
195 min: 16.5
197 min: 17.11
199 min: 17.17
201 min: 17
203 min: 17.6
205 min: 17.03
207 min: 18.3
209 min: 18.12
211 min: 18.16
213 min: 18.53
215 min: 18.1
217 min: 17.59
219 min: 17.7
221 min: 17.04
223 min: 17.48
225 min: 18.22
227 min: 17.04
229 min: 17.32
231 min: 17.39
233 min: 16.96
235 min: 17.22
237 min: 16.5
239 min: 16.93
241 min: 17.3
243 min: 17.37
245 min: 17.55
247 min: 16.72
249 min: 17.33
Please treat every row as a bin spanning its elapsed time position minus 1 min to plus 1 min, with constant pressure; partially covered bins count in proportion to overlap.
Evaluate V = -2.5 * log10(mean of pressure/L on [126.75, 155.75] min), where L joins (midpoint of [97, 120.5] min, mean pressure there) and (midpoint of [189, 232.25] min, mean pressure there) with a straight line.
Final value 0.02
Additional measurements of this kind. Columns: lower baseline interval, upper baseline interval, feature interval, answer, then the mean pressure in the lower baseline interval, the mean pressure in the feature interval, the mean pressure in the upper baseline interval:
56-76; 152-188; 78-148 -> -0.04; 14.9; 16.7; 17.6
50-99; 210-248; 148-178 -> -0.07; 15.2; 17.5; 17.4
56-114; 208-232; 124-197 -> -0.03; 15.8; 17.3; 17.7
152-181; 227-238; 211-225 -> -0.04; 17.7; 17.8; 17.1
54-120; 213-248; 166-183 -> -0.06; 15.9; 17.7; 17.4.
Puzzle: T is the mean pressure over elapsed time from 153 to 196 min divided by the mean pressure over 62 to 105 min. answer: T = 1.1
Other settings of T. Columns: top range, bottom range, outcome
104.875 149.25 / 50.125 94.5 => 1.14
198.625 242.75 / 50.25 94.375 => 1.16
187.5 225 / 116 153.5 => 1.03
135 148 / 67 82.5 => 1.12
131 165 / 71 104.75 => 1.09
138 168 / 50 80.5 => 1.18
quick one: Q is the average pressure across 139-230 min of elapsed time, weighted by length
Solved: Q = 17.5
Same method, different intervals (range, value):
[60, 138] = 16.2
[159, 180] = 17.7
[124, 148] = 16.9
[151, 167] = 17.6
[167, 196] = 17.5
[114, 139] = 17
